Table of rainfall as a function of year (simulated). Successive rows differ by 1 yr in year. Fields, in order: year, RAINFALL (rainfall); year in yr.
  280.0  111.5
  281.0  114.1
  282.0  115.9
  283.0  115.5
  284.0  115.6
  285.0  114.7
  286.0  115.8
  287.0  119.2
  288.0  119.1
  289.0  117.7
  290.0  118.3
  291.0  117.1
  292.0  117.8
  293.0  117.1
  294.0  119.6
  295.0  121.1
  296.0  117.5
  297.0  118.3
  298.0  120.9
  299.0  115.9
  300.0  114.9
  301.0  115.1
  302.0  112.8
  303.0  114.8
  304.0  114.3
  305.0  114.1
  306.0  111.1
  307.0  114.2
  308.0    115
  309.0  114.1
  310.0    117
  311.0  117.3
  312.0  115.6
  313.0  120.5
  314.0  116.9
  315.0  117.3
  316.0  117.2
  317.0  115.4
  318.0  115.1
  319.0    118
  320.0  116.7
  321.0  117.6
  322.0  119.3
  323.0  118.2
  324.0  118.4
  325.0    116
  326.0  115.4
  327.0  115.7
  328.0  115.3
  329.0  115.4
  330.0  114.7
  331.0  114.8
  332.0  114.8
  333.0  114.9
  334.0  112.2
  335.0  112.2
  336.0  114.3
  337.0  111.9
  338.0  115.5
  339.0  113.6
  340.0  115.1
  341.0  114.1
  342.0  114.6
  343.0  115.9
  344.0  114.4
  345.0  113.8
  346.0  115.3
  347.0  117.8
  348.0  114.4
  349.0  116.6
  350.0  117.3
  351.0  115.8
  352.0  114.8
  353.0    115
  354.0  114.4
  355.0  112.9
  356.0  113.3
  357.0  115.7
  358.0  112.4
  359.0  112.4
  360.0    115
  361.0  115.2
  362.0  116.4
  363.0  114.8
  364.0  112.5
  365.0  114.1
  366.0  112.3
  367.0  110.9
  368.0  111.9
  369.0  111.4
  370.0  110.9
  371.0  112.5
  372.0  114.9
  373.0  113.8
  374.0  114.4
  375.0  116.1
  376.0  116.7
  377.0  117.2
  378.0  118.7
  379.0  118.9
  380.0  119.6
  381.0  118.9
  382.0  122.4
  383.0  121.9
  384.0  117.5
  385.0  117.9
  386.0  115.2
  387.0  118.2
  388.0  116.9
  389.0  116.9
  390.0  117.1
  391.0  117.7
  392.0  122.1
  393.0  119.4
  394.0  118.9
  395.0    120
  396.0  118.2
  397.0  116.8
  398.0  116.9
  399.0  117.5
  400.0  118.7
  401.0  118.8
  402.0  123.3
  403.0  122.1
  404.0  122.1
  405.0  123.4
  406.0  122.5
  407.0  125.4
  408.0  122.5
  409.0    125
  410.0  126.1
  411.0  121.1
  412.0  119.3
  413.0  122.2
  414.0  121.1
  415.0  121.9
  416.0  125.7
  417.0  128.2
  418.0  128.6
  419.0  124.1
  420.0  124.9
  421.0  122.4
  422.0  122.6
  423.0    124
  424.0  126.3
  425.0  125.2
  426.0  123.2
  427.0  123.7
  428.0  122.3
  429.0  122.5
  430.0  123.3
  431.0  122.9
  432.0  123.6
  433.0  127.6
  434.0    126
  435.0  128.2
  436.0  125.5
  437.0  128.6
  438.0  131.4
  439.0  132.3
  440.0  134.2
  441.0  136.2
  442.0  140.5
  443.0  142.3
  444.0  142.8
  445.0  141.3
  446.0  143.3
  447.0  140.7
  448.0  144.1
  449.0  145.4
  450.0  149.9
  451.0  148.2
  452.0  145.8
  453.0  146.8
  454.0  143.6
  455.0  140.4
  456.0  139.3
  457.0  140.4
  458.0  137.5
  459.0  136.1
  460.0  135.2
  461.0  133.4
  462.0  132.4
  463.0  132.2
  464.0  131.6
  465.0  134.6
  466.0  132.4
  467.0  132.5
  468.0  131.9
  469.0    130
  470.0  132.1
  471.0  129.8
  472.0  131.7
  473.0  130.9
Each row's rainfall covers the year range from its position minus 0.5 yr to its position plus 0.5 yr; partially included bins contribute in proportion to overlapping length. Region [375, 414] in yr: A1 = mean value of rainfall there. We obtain 120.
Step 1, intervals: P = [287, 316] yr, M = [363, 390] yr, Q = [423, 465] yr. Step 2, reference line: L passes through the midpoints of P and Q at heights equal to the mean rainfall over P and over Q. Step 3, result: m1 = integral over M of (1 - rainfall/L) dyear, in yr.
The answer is 2.2 yr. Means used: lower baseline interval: 117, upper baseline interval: 134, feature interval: 116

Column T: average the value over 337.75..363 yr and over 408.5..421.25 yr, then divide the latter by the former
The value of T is 1.08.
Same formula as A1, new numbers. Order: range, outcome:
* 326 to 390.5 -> 115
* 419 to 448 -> 130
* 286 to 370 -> 115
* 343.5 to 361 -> 115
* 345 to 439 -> 119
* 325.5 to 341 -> 114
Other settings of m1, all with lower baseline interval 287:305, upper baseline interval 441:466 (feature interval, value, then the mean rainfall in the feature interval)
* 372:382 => 0.9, 117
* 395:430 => 3.0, 123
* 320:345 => 1.5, 115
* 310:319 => 0.2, 117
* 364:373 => 1.1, 112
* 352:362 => 0.9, 114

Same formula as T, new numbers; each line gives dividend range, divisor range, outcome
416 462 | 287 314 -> 1.14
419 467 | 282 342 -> 1.15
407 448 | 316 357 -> 1.11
